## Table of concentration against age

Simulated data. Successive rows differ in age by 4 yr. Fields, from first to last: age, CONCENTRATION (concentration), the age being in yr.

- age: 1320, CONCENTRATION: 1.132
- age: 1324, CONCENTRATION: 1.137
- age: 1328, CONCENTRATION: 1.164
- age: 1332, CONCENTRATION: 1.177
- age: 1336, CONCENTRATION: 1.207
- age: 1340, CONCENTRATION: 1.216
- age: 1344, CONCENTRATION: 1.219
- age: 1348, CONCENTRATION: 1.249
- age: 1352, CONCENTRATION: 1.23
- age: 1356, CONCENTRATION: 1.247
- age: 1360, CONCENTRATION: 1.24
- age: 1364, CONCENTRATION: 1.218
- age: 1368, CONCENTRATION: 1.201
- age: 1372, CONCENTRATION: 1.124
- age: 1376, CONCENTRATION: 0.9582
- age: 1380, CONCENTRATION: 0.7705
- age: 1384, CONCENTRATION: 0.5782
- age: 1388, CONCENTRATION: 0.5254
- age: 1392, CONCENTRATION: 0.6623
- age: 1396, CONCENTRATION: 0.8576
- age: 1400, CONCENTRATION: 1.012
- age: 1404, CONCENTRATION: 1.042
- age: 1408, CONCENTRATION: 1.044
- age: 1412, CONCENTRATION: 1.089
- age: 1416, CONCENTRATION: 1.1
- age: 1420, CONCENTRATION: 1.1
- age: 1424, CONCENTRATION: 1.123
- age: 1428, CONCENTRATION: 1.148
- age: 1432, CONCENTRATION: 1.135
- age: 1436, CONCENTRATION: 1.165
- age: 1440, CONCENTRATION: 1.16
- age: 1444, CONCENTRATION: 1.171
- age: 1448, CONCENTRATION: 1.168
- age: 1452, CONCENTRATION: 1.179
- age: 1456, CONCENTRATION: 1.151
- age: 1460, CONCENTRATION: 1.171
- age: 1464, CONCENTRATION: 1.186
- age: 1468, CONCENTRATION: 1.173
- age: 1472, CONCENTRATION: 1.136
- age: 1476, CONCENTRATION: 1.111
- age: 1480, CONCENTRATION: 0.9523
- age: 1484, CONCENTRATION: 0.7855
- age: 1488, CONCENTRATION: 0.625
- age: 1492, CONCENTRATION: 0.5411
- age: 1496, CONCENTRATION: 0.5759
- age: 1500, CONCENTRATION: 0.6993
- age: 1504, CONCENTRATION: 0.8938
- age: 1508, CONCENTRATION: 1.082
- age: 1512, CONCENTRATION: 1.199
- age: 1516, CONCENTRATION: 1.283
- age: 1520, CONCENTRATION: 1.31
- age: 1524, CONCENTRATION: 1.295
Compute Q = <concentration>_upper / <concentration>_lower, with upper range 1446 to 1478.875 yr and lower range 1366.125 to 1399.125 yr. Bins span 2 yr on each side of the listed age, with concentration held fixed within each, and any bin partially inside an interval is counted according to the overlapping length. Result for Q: 1.37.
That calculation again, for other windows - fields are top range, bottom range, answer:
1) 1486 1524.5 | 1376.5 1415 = 1.10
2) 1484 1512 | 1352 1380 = 0.68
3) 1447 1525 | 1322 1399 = 0.97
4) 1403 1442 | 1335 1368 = 0.91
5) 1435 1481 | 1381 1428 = 1.24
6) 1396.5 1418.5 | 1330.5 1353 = 0.86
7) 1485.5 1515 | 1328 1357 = 0.67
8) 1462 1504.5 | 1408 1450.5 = 0.78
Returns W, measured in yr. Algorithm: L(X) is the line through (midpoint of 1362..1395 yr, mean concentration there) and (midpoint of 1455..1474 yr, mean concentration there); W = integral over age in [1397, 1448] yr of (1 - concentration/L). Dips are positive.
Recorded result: -4.0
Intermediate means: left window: 0.879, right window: 1.16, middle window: 1.1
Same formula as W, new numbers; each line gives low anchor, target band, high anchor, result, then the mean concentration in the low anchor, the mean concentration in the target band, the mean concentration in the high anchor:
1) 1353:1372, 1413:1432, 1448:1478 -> 1.02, 1.22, 1.12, 1.16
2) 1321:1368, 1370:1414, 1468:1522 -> 9.58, 1.21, 0.878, 0.947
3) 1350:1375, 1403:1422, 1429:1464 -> 1.64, 1.2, 1.08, 1.16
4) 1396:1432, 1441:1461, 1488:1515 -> -4.04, 1.07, 1.17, 0.833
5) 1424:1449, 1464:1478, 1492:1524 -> -0.89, 1.15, 1.15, 0.995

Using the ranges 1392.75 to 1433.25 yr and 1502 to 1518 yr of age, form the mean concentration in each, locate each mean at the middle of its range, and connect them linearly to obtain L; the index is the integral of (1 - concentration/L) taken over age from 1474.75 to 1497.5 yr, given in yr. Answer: 7.0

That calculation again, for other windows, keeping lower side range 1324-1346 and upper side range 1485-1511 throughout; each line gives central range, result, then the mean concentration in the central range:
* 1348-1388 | 2.3 yr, 1.05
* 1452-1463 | -3.9 yr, 1.17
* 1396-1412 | -0.2 yr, 1.02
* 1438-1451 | -3.9 yr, 1.17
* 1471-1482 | -3.3 yr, 1.06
